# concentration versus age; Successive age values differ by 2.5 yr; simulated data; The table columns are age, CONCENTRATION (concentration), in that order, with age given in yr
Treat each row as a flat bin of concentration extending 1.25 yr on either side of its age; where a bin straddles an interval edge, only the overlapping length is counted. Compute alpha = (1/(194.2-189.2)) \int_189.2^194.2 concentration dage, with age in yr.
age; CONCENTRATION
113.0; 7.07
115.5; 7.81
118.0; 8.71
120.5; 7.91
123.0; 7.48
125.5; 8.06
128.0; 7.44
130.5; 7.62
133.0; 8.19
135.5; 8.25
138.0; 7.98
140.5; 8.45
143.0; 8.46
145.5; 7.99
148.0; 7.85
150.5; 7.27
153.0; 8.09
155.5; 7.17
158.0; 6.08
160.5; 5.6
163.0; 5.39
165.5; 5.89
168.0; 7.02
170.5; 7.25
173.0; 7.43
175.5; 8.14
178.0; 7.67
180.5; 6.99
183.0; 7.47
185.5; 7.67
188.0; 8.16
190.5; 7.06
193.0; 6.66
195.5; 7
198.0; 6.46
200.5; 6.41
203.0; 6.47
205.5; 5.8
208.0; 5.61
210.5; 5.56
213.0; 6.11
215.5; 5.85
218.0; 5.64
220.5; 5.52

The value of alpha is 6.88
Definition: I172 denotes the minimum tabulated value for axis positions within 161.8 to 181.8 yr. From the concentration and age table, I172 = 5.39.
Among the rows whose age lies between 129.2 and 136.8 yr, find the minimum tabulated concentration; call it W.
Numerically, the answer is 7.62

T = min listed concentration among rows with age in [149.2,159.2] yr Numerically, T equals 6.08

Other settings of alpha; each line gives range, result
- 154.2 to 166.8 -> 6.04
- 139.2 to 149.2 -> 8.19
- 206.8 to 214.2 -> 5.76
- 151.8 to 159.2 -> 7.11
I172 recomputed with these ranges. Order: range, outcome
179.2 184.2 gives 6.99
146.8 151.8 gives 7.27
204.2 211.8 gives 5.56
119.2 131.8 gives 7.44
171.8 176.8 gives 7.43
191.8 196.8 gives 6.66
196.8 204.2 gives 6.41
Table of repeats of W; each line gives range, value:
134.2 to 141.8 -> 7.98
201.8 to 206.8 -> 5.8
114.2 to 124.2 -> 7.48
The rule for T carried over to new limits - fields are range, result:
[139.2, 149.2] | 7.85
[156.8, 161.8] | 5.6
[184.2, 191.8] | 7.06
